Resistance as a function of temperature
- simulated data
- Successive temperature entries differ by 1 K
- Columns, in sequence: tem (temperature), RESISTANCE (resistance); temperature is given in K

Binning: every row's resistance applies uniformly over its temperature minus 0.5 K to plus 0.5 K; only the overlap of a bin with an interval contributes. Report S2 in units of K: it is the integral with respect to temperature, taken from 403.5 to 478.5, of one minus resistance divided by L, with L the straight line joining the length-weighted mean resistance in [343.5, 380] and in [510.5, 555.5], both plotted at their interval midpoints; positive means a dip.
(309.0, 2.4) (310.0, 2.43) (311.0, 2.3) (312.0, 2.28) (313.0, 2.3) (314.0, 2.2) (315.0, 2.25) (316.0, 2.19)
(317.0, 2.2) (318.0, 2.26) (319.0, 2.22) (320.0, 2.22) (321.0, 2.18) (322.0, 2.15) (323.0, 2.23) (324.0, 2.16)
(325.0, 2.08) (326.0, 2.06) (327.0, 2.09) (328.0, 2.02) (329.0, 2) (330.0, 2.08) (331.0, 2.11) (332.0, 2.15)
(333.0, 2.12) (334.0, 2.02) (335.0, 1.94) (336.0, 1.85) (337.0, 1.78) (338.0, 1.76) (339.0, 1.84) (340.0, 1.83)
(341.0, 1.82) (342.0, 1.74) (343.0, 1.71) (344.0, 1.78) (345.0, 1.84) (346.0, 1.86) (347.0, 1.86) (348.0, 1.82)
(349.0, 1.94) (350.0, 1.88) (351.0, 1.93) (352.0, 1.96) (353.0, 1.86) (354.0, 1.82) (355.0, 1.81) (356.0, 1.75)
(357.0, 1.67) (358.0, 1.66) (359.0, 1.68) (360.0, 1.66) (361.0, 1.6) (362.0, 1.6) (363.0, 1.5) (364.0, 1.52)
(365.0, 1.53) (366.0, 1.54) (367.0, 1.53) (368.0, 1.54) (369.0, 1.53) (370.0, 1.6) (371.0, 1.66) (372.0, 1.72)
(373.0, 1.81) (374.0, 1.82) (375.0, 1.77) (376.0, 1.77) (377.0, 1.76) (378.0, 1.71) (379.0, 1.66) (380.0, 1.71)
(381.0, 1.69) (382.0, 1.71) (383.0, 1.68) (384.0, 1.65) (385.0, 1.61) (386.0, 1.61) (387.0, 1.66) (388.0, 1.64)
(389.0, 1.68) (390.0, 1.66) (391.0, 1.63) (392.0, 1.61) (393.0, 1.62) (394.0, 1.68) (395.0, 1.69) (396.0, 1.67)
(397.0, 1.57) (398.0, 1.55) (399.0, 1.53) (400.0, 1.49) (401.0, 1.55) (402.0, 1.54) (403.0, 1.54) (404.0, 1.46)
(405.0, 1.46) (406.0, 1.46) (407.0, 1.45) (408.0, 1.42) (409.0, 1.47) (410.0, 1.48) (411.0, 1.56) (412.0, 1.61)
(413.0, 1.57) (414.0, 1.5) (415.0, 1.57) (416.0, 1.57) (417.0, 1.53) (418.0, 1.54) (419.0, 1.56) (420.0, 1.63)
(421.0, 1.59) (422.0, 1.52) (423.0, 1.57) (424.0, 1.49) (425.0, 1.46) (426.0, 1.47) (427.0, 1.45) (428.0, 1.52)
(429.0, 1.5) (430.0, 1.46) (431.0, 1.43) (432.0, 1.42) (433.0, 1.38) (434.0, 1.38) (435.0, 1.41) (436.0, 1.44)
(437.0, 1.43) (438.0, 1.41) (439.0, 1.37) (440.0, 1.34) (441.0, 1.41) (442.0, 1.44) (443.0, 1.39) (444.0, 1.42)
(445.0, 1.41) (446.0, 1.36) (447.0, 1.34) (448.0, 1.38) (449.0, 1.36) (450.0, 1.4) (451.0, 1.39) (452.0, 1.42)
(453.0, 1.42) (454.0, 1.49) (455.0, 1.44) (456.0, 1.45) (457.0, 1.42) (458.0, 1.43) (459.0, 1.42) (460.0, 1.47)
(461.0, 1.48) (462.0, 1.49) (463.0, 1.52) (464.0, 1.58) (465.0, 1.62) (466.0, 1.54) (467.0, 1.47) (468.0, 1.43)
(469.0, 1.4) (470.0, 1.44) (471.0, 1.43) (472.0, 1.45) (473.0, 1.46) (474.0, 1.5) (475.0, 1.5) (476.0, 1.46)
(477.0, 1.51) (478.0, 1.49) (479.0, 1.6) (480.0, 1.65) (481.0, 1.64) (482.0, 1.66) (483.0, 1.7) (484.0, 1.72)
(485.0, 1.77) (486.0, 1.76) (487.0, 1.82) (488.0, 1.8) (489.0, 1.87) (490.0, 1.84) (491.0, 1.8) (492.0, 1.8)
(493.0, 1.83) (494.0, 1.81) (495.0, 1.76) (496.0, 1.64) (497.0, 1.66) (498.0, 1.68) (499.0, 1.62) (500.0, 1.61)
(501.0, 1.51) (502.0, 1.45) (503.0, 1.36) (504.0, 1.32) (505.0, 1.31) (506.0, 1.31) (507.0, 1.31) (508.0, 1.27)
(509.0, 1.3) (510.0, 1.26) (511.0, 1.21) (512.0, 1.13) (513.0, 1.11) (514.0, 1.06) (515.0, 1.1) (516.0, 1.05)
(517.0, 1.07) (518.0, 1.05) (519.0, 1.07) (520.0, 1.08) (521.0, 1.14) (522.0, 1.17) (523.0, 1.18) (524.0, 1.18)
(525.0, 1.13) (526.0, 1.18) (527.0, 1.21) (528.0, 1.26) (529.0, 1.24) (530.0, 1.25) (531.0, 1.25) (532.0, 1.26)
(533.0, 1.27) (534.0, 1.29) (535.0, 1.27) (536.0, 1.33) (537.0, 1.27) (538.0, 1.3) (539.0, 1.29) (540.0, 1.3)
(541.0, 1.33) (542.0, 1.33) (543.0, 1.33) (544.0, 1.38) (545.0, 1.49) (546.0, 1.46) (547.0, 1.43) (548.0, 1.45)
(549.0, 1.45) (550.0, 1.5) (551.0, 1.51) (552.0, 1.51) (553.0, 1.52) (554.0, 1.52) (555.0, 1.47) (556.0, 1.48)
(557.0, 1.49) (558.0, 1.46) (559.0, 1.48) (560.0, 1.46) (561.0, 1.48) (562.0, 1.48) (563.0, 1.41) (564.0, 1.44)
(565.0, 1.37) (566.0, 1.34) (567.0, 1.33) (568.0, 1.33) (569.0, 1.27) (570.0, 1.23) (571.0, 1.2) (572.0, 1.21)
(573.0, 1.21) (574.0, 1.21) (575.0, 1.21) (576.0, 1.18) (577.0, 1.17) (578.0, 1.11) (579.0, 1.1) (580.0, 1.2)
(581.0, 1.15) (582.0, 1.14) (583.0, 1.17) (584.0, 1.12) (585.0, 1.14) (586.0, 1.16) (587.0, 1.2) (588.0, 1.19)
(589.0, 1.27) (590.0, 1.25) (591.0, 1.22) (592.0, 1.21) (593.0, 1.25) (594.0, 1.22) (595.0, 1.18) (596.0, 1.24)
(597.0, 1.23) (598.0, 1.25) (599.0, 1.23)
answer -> 2.35 K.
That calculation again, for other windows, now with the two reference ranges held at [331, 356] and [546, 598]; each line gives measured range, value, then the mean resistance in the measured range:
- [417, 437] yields 2.2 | 1.48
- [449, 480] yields 2.0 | 1.47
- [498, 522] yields 3.4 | 1.26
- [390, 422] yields 3.1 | 1.55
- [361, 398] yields 2.9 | 1.65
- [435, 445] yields 1.4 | 1.41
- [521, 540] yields 2.3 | 1.24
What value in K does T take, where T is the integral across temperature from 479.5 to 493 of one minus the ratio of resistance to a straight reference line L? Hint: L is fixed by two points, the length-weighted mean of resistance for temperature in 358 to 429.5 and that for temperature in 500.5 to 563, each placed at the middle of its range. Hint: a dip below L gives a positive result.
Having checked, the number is -3.44 K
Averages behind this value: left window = 1.59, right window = 1.31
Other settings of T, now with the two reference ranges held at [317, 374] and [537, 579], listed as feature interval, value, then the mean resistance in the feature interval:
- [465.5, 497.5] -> -1.90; 1.63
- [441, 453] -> 1.69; 1.39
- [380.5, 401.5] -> 1.49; 1.63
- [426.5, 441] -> 2.01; 1.42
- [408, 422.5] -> 1.28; 1.55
